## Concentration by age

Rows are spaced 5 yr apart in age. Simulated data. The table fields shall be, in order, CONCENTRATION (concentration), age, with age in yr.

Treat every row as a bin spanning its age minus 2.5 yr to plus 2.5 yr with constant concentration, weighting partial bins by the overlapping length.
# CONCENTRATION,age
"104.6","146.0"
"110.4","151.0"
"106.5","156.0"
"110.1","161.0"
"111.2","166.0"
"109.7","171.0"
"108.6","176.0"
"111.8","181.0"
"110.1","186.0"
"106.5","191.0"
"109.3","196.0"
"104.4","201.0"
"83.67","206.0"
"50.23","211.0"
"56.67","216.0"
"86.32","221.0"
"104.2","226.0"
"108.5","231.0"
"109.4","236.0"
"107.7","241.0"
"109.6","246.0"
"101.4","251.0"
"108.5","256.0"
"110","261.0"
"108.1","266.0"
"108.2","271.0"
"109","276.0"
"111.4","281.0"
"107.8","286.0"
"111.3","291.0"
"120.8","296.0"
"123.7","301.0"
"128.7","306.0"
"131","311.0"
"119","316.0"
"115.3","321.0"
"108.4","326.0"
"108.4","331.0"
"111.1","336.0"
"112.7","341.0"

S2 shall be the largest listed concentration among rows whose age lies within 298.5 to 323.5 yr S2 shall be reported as 131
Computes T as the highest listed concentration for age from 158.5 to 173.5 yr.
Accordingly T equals 111.2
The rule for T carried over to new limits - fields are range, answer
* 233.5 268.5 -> 110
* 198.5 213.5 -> 104.4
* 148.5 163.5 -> 110.4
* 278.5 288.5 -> 111.4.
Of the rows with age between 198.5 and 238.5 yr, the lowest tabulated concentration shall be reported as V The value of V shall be 50.23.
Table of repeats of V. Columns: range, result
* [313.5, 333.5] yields 108.4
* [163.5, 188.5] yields 108.6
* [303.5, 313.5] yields 128.7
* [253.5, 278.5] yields 108.1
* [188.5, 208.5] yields 83.67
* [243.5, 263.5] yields 101.4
